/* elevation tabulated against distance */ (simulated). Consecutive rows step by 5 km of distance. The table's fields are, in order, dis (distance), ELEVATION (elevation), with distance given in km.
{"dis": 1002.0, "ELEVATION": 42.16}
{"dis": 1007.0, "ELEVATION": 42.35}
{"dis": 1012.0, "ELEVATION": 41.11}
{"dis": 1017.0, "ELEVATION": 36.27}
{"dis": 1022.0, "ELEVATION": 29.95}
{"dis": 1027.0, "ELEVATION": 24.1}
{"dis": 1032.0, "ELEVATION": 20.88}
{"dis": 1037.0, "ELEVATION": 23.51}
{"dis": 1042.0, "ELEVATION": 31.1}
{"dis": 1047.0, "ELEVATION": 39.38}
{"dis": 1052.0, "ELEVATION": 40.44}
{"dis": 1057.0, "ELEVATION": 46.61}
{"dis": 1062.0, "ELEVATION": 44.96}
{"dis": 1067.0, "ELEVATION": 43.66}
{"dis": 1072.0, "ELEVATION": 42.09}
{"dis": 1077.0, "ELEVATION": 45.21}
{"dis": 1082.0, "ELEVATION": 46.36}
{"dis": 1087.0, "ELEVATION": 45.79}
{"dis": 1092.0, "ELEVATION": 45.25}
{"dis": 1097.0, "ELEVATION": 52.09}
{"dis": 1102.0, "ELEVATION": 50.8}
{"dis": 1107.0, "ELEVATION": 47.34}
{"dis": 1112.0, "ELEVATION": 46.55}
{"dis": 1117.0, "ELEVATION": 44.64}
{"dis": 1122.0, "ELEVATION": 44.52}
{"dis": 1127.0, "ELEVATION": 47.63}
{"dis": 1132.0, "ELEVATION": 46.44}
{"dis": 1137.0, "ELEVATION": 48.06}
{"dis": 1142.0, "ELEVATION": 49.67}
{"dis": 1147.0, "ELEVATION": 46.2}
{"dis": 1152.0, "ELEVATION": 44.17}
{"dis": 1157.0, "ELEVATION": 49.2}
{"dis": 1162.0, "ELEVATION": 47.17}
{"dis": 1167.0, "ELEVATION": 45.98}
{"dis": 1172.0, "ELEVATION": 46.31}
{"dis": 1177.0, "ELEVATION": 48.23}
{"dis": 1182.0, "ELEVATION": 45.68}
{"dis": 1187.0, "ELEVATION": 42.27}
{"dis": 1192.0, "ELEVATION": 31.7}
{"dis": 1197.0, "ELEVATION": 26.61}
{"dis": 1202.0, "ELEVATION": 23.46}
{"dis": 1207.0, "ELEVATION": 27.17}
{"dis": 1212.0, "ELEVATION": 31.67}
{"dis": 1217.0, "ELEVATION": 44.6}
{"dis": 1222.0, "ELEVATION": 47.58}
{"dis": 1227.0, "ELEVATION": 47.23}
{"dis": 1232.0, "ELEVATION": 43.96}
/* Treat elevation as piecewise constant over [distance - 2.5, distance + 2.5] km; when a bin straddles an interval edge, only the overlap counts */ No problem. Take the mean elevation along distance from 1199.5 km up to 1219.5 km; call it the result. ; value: 31.7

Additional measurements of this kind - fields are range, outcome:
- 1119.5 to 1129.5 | 46.1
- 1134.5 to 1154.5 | 47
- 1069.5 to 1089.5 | 44.9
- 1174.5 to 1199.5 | 38.9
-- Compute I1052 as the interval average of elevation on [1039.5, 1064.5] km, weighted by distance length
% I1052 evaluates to 40.5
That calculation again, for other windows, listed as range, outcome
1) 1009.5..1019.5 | 38.7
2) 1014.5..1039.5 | 26.9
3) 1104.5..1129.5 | 46.1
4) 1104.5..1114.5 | 46.9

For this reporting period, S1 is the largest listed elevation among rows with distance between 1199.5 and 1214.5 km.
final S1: 31.67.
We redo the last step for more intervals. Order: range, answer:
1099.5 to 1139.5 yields 50.8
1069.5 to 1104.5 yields 52.09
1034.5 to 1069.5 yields 46.61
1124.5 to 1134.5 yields 47.63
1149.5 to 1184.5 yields 49.2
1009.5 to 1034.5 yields 41.11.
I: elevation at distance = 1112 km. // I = 46.55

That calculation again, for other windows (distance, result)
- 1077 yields 45.21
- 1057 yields 46.61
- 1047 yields 39.38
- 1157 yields 49.2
